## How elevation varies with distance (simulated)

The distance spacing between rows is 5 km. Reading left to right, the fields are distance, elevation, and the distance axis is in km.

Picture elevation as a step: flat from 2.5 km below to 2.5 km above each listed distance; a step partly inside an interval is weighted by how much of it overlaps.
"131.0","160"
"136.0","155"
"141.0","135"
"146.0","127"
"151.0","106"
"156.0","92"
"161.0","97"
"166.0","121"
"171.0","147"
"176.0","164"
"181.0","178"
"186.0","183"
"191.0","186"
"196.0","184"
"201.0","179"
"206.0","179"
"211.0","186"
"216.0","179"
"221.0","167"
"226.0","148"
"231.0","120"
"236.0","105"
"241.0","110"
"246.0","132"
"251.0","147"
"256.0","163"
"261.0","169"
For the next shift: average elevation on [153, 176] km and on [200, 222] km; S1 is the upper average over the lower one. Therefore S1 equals 1.50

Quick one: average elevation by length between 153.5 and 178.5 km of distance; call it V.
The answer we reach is 124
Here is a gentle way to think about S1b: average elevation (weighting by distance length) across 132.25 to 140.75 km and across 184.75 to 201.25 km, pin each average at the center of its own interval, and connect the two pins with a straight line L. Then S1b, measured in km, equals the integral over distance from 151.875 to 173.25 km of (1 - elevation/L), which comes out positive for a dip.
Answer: 6.8 km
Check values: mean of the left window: 150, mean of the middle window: 113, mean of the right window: 184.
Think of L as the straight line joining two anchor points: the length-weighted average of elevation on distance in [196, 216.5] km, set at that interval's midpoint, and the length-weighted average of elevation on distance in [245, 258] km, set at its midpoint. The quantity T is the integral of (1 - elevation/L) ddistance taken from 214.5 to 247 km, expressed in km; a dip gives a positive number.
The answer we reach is 5.6 km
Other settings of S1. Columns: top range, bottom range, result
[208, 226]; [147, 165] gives 1.69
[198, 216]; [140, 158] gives 1.59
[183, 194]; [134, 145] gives 1.30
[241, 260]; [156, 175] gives 1.19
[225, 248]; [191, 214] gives 0.66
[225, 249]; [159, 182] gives 0.87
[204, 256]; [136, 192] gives 1.06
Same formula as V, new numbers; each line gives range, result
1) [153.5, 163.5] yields 94.5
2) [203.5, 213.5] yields 182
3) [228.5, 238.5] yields 112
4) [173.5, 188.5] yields 175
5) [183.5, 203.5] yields 183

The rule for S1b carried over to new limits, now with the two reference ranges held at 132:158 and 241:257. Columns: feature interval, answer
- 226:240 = 1.9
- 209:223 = -4.3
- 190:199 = -3.5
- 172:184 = -3.5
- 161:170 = 0.7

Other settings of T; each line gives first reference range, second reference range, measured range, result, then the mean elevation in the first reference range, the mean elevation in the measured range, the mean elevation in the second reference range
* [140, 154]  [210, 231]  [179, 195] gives -4.36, 120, 183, 163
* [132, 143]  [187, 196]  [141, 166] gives 7.59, 148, 110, 185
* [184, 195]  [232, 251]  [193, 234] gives -3.20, 184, 167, 120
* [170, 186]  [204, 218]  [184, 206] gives -0.98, 168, 183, 182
